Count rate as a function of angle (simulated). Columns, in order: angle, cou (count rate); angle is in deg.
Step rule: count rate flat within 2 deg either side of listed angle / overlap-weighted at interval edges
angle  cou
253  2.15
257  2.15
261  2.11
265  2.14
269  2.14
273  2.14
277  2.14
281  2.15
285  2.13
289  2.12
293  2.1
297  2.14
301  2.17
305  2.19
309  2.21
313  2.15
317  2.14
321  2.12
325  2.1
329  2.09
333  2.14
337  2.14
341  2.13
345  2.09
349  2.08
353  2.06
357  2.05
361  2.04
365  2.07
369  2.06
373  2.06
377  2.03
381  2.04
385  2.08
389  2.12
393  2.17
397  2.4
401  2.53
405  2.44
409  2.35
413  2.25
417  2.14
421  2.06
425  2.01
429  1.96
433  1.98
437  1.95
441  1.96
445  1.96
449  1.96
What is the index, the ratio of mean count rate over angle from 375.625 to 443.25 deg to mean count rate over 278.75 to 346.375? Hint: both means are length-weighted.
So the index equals 1.00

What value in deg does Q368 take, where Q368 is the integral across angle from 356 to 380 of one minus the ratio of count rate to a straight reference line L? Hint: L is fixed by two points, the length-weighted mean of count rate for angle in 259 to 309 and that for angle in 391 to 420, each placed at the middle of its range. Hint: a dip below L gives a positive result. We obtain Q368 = 2.2 deg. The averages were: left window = 2.14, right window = 2.32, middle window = 2.05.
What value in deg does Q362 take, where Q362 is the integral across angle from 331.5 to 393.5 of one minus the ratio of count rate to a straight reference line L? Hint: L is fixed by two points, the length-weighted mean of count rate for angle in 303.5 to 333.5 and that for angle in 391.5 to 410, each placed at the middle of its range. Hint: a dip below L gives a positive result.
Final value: 5.1 deg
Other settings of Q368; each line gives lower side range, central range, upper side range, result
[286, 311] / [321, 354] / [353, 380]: -0.2 deg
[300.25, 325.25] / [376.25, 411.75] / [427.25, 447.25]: -3.8 deg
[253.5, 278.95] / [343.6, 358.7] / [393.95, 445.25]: 0.6 deg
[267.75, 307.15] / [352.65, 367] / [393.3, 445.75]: 0.6 deg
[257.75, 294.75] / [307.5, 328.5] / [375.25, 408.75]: 0.3 deg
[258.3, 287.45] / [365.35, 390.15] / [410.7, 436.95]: 0.2 deg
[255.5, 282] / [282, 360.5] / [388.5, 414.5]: 3.3 deg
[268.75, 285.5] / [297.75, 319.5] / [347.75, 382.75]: -0.6 deg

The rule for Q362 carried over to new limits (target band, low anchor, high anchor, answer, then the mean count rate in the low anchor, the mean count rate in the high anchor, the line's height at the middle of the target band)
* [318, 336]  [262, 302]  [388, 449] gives 0.2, 2.14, 2.15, 2.14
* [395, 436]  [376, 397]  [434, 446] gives -3.4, 2.12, 1.96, 2.03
